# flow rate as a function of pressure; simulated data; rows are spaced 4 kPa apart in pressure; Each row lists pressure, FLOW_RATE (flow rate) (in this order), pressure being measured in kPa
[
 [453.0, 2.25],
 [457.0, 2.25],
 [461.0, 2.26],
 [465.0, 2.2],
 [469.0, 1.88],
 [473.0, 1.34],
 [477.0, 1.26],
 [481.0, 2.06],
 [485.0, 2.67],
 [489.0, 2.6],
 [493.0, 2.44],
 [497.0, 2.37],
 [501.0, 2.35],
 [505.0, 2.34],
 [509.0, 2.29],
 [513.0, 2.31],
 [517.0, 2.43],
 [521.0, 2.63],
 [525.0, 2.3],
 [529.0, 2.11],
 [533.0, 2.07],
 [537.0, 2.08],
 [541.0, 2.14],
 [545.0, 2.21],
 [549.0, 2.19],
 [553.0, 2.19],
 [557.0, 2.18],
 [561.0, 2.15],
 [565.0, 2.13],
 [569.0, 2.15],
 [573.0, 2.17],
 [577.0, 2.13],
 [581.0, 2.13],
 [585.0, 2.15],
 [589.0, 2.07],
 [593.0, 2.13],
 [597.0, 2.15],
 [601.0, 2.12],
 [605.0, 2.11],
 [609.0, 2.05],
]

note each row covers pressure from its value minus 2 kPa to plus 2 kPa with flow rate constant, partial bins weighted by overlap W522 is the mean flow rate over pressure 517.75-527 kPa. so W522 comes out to 2.46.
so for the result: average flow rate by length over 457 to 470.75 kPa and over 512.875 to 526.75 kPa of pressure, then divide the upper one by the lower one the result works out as 1.1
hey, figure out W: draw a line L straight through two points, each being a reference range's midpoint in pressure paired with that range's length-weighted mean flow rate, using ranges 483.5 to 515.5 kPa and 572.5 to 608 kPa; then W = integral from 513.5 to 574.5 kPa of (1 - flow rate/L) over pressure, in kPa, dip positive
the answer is 1.7 kPa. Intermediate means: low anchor 2.42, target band 2.21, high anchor 2.12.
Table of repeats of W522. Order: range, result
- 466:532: 2.21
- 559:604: 2.13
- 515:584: 2.2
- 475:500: 2.24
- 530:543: 2.1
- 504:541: 2.28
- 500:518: 2.34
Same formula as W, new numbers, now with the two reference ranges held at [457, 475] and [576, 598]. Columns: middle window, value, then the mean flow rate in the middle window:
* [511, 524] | -2.66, 2.44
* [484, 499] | -3.90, 2.51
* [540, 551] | -0.62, 2.18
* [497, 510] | -2.12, 2.34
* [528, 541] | -0.26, 2.09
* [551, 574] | -0.77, 2.16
